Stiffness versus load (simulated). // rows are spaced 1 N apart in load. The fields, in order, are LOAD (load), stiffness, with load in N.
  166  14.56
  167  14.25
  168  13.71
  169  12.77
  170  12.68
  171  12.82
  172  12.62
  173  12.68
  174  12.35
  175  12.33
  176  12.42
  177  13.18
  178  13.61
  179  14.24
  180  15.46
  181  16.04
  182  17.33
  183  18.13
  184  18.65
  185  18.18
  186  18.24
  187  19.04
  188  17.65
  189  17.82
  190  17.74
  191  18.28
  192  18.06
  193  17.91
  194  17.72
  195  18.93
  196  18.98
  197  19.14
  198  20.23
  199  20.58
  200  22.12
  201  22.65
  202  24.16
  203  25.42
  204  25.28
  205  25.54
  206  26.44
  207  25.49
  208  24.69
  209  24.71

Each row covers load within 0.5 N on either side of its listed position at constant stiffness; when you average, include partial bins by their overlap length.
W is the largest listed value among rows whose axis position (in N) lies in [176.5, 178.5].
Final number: 13.61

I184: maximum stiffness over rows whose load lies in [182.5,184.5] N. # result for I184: 18.65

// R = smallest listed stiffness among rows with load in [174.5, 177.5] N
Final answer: 12.33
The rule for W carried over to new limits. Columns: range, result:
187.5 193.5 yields 18.28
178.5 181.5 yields 16.04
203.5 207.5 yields 26.44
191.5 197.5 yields 19.14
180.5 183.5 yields 18.13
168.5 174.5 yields 12.82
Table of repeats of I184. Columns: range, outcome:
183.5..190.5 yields 19.04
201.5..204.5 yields 25.42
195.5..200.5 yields 22.12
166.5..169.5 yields 14.25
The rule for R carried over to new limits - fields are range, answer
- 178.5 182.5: 14.24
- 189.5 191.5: 17.74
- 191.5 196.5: 17.72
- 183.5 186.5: 18.18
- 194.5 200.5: 18.93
